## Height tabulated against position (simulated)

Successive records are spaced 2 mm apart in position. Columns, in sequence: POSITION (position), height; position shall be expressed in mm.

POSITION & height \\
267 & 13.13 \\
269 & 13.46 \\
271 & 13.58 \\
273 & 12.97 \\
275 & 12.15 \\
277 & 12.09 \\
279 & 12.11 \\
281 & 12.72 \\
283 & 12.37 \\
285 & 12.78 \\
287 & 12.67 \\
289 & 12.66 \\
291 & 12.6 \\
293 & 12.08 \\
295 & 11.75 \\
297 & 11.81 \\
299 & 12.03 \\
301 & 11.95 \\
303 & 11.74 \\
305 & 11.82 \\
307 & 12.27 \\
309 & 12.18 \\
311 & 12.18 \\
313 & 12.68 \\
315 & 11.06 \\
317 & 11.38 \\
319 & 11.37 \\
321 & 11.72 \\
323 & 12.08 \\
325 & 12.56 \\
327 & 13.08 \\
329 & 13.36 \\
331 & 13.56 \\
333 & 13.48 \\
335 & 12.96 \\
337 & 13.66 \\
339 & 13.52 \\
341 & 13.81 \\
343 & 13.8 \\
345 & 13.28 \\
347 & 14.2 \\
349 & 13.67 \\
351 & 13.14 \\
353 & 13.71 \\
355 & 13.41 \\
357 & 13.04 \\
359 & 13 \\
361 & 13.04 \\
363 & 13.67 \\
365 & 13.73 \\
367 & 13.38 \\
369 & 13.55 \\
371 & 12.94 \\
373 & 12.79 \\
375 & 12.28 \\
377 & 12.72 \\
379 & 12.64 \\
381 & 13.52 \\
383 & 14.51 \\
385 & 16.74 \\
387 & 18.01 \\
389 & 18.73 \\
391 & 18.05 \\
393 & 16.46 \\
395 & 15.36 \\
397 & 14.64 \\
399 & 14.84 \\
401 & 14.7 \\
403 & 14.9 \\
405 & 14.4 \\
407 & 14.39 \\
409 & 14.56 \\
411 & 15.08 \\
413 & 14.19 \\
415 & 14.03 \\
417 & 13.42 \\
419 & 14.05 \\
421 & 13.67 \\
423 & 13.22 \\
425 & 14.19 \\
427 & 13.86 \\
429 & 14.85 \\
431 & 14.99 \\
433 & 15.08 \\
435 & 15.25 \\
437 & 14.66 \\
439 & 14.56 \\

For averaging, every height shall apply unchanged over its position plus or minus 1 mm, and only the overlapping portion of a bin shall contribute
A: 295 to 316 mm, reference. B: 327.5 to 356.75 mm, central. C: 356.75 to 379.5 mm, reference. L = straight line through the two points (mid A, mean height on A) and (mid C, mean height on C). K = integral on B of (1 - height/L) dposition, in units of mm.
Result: -2.1 mm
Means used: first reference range 12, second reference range 13.1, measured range 13.5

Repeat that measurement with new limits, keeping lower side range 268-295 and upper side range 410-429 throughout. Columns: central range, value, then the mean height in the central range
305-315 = 0.58 mm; 12.2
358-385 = 0.36 mm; 13.3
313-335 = 1.07 mm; 12.4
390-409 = -2.01 mm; 15.3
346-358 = -0.19 mm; 13.5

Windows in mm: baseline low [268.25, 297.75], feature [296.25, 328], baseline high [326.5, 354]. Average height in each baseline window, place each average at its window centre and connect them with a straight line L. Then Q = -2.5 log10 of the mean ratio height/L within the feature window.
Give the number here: 0.09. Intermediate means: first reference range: 12.5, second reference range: 13.5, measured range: 12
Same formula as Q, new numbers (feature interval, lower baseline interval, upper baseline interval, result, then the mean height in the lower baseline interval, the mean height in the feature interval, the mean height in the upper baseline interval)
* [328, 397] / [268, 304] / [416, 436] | -0.05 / 12.4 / 14.1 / 14.3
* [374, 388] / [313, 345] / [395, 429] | -0.05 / 12.8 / 14.3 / 14.3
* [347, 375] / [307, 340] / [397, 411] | 0.02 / 12.5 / 13.3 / 14.7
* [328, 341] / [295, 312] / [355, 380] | -0.08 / 12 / 13.5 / 13.1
